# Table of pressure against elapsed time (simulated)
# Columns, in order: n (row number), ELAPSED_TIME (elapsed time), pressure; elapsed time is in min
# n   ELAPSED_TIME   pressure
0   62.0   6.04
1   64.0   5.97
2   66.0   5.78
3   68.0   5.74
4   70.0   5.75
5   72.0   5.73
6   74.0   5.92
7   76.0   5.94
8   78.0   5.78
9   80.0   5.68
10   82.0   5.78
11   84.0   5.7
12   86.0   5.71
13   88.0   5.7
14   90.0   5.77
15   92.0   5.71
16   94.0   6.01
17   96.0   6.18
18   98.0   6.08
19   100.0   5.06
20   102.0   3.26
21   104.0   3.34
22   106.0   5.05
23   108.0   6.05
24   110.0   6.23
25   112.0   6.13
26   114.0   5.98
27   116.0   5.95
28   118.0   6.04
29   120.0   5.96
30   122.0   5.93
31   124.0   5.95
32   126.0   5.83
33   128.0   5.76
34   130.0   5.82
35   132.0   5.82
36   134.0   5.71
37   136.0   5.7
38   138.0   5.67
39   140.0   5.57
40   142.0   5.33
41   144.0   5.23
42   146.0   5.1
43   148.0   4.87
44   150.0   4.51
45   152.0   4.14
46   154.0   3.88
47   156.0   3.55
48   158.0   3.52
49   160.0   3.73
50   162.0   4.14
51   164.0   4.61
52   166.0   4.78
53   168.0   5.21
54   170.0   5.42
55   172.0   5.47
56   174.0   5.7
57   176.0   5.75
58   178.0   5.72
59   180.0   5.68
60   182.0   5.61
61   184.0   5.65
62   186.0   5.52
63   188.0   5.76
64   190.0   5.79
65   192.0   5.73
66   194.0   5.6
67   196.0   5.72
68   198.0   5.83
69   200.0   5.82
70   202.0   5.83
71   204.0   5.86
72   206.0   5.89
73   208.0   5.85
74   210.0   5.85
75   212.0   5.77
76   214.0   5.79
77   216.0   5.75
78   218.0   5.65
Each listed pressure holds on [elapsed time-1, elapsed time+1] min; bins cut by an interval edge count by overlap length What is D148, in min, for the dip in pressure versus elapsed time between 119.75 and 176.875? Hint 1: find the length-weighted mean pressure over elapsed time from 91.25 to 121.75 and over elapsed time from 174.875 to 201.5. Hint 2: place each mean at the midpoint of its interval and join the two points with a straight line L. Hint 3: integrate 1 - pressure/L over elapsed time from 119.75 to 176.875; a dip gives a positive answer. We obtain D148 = 5.2 min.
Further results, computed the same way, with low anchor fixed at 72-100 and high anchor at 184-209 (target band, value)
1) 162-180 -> 1.5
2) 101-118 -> 1.5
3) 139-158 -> 3.8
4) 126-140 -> 0.1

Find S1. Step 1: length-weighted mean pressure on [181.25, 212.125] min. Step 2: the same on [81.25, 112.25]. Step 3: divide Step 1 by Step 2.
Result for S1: 1.05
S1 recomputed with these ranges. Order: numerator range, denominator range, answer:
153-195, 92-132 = 0.91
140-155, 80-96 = 0.83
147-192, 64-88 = 0.86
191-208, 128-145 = 1.03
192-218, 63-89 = 1.00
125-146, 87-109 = 1.06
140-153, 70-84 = 0.85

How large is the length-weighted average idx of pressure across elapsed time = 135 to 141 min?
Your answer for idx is 5.65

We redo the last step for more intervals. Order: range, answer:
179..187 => 5.62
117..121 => 6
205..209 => 5.87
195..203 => 5.8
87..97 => 5.87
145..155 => 4.5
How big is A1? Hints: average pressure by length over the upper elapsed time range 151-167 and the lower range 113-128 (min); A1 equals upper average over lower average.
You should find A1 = 0.68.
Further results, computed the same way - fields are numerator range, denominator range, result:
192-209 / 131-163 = 1.21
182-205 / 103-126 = 1.01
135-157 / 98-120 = 0.91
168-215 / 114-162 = 1.10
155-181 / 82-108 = 0.91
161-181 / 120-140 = 0.91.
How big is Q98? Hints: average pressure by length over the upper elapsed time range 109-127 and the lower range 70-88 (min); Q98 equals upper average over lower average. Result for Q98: 1.04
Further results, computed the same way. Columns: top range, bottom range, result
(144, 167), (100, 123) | 0.79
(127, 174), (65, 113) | 0.89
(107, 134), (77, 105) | 1.10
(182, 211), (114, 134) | 0.98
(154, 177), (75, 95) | 0.81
